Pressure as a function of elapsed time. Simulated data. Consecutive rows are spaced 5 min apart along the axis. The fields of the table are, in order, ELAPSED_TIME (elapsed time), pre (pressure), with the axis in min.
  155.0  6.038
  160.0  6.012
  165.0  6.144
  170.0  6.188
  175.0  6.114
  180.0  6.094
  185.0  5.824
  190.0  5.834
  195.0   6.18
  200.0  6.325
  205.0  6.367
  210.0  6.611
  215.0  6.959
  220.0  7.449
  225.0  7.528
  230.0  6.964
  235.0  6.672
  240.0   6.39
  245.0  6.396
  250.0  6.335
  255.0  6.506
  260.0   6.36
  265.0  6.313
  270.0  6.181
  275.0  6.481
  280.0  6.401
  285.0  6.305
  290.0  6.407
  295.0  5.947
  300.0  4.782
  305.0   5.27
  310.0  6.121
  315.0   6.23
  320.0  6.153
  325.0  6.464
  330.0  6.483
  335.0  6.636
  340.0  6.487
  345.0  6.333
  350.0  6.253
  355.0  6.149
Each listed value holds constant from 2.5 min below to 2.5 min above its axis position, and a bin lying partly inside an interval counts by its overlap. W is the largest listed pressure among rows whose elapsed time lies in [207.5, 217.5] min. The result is 6.959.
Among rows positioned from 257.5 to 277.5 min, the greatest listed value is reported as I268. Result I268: 6.481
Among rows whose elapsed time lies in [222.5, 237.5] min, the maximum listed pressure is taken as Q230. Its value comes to 7.528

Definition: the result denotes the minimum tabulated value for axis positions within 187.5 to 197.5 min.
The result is 5.834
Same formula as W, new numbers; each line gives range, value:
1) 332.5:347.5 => 6.636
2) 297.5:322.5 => 6.23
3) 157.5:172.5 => 6.188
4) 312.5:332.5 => 6.483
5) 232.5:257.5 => 6.672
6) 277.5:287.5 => 6.401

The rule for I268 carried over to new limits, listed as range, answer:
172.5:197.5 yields 6.18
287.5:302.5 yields 6.407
